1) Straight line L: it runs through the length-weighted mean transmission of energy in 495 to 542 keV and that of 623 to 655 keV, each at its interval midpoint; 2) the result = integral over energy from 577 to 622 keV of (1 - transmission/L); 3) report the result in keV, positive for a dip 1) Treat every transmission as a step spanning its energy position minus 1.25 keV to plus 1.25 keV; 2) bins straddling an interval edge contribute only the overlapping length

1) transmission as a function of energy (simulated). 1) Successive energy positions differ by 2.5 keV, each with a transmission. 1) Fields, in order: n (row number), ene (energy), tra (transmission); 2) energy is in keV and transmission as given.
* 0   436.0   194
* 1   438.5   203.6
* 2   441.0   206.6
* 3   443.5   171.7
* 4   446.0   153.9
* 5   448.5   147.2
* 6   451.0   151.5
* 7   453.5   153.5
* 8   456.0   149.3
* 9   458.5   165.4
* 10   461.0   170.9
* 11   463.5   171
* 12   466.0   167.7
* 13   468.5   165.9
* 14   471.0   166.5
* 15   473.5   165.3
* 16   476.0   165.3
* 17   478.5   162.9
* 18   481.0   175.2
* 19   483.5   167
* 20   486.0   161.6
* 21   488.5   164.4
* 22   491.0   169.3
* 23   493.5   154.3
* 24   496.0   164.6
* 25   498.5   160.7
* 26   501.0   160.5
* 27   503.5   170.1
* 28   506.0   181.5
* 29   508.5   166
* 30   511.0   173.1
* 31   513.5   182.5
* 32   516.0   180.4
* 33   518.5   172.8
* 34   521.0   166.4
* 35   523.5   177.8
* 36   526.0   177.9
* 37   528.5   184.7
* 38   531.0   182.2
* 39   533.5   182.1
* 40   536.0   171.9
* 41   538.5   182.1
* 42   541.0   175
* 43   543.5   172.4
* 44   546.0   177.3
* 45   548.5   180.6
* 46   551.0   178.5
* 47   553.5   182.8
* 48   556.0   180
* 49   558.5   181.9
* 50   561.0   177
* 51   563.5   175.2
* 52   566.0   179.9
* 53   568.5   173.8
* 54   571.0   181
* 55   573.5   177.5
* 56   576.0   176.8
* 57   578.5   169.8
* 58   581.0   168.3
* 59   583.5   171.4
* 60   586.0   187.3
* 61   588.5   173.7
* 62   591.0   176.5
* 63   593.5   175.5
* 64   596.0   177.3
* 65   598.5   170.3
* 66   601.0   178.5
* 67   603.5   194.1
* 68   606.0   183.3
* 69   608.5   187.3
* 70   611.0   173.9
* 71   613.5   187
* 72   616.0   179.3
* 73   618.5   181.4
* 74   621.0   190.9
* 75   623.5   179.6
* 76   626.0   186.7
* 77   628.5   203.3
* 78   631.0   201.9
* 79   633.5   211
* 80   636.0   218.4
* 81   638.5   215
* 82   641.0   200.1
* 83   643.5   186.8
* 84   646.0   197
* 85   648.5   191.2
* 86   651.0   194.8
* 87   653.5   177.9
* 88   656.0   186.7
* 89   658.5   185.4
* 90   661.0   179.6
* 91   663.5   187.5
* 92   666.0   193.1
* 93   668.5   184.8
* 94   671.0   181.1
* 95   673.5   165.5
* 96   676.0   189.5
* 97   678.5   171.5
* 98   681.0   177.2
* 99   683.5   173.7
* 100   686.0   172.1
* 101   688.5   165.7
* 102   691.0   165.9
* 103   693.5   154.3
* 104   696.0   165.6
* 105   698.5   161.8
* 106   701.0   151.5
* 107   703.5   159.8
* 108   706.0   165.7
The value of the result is 2.57 keV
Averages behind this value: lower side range 174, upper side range 198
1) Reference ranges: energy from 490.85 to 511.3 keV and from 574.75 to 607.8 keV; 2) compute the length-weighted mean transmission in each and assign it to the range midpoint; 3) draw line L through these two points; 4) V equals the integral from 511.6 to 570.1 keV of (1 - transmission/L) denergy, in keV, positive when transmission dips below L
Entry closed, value -2.4 keV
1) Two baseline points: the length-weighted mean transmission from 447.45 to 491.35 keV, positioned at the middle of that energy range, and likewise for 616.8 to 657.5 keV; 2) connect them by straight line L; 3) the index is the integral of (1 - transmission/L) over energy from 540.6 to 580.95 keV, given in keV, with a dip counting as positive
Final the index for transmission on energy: 0.7 keV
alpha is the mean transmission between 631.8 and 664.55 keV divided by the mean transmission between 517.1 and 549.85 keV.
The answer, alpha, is 1.10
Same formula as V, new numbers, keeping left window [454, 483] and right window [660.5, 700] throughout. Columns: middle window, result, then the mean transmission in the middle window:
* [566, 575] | -0.4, 178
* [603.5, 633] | -2.8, 188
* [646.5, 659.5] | -1.1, 188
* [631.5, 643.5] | -2.5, 208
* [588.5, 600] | -0.3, 175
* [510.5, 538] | -1.6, 178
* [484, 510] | 0.2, 165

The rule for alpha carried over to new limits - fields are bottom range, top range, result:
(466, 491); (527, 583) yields 1.07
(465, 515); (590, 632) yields 1.10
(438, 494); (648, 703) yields 1.06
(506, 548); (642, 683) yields 1.04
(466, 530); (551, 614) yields 1.05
